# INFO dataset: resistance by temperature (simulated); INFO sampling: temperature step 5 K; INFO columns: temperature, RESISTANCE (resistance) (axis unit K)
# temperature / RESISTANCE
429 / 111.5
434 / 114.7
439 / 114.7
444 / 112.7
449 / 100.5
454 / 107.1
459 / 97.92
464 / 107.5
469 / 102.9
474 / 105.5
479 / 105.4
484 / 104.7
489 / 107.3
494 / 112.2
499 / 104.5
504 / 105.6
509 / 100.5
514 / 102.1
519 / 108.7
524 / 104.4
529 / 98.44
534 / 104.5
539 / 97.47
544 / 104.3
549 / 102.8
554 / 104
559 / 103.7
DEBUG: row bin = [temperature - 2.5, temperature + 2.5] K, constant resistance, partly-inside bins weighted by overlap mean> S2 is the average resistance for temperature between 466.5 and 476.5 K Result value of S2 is 104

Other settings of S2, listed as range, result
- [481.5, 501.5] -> 107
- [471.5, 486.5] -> 105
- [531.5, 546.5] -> 102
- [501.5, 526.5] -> 104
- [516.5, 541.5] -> 103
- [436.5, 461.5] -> 107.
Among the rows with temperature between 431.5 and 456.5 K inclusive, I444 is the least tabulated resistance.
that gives 100.5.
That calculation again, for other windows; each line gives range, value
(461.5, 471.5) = 102.9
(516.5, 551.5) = 97.47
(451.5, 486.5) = 97.92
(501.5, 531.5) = 98.44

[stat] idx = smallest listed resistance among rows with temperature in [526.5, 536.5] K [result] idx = 98.44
